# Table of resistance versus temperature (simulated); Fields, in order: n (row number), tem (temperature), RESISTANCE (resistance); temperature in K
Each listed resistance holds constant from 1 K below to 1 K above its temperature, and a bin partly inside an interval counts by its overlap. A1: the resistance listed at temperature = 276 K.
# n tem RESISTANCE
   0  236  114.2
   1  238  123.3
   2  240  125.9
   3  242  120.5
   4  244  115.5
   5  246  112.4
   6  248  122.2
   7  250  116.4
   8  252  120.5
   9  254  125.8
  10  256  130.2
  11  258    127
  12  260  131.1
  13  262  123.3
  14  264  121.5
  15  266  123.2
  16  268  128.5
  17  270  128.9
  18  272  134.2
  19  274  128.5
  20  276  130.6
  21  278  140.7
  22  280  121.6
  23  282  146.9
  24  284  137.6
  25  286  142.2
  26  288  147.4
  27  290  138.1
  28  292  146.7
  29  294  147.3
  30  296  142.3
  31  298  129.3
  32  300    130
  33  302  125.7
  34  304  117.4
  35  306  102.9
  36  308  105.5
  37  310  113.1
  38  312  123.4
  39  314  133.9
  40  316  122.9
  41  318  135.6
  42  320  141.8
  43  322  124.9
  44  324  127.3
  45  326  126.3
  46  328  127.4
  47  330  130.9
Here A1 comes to 130.6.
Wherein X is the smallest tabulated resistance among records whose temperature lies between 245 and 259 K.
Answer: 112.4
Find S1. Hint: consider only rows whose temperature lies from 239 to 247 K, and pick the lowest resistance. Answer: 112.4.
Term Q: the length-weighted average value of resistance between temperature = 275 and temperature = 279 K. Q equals 136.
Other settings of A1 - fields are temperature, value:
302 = 125.7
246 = 112.4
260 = 131.1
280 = 121.6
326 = 126.3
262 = 123.3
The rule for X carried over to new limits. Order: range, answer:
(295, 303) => 125.7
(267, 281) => 121.6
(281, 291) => 137.6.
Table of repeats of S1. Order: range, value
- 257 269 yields 121.5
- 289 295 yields 138.1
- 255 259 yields 127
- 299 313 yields 102.9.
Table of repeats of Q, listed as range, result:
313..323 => 132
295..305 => 129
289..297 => 144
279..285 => 135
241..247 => 116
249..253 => 118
